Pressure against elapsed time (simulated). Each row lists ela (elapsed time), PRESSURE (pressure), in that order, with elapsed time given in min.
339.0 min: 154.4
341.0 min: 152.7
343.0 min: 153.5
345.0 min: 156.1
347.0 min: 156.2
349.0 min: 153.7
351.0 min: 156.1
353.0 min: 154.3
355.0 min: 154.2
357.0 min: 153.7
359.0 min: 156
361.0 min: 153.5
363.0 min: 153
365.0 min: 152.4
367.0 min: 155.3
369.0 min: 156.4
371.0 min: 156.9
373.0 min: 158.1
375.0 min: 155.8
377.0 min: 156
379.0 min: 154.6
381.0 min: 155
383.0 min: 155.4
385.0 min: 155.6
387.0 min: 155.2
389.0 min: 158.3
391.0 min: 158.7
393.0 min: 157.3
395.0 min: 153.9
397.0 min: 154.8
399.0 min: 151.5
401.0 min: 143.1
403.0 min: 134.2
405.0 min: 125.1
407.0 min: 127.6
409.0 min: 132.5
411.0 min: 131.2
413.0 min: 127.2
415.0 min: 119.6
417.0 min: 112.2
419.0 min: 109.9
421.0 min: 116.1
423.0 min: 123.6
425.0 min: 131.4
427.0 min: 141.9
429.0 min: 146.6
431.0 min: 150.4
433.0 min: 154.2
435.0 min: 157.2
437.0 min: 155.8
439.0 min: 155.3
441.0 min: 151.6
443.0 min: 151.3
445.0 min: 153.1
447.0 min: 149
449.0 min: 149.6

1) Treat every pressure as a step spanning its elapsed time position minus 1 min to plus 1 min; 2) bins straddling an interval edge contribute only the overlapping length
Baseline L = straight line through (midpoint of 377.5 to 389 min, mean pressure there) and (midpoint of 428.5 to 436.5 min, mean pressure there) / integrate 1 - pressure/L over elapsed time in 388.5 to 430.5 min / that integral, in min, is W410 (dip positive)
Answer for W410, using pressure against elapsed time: 4.93 min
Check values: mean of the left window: 155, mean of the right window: 153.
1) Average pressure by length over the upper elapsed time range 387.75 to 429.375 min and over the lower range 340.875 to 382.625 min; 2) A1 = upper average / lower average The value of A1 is 0.9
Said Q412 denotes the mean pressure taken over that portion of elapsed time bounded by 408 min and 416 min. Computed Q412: 128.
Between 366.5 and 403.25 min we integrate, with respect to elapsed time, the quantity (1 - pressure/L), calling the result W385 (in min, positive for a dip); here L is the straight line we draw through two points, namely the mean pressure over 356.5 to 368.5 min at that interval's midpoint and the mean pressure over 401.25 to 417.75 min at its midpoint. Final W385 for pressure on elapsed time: -3.5 min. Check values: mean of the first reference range 154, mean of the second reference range 127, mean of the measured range 154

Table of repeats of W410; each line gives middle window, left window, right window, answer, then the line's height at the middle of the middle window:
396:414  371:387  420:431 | 0.90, 143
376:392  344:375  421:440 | -0.49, 151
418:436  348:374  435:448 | 1.94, 153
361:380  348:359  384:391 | 0.04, 156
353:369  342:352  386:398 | 0.14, 156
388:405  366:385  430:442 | 0.59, 155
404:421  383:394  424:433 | 3.01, 149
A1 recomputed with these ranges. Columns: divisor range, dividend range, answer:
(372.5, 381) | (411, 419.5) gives 0.77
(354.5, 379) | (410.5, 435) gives 0.85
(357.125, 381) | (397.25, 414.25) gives 0.87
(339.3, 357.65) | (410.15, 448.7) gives 0.90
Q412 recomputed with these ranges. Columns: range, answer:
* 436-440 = 156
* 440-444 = 151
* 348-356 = 155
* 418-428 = 125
